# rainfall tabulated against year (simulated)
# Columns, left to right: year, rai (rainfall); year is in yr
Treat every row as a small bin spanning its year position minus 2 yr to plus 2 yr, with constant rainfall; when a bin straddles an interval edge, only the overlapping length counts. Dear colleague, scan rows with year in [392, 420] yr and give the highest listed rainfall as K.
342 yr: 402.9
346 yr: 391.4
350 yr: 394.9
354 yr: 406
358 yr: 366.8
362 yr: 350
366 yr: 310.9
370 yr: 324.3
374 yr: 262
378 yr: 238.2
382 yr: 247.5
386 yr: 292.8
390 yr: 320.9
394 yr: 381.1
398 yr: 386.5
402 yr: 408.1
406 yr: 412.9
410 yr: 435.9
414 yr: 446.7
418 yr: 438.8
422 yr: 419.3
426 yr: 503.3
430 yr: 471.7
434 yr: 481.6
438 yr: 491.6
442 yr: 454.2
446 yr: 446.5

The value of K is 446.7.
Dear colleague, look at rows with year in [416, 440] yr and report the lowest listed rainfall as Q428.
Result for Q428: 419.3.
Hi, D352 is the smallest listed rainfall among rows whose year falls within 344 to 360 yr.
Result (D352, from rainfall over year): 366.8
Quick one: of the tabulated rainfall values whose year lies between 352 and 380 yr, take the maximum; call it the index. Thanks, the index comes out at 406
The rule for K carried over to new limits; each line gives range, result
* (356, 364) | 366.8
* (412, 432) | 503.3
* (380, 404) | 408.1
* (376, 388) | 292.8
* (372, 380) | 262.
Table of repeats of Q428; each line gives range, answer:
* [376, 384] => 238.2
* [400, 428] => 408.1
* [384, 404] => 292.8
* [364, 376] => 262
